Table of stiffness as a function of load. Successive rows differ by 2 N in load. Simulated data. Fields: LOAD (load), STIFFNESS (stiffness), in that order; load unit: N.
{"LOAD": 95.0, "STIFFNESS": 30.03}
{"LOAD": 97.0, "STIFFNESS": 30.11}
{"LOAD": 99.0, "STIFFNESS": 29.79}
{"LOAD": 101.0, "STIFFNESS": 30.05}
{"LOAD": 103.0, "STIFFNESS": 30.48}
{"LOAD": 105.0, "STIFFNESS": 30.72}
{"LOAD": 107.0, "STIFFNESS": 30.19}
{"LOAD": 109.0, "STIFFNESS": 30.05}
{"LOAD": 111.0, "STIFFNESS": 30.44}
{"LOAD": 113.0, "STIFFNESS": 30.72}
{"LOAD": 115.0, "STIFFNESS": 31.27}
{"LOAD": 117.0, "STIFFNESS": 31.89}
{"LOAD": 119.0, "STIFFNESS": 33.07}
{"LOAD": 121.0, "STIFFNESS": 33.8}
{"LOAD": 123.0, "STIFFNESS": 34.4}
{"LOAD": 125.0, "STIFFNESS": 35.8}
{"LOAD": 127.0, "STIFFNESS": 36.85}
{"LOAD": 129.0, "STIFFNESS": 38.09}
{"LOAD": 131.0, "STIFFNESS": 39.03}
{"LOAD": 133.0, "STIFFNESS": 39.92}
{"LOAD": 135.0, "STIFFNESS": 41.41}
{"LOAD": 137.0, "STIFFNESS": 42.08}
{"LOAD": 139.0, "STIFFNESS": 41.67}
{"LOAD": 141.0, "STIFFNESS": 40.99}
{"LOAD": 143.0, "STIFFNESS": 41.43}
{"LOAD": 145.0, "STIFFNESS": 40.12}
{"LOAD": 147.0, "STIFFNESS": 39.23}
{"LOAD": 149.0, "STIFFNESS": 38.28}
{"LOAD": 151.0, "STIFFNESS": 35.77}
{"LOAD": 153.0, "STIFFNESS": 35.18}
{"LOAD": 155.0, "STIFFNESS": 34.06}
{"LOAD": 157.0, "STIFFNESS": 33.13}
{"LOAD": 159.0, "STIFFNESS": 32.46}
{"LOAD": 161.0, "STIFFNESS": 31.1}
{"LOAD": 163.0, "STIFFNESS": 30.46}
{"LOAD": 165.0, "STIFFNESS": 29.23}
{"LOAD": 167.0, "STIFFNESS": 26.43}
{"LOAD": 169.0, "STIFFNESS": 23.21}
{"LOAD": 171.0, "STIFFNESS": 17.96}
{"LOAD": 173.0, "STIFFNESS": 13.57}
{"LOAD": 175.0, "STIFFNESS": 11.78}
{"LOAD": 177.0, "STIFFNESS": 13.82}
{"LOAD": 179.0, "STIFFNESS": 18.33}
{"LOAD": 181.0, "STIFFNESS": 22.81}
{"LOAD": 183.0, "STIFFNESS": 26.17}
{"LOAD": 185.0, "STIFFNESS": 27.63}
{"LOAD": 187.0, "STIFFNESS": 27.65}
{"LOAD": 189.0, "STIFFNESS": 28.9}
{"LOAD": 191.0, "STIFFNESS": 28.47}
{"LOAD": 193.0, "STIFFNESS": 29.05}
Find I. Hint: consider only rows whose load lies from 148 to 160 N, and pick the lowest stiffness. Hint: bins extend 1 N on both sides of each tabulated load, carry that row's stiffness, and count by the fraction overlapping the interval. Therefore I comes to 32.46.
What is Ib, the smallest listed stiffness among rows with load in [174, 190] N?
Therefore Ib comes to 11.78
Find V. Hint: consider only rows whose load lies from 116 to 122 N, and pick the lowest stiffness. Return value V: 31.89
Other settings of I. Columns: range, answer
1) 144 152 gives 35.77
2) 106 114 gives 30.05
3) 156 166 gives 29.23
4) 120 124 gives 33.8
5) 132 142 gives 39.92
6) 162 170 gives 23.21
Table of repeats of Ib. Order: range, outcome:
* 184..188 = 27.63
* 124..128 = 35.8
